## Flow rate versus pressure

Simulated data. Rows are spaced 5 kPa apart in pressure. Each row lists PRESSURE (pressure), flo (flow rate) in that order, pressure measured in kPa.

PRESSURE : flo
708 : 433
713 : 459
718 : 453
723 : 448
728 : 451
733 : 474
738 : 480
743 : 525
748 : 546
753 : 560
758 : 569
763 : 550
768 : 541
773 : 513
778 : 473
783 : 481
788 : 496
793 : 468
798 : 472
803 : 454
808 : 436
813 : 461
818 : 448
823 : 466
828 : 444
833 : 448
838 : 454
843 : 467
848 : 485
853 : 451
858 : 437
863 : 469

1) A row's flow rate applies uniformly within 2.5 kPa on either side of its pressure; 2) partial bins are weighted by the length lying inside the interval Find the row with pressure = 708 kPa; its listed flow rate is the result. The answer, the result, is 433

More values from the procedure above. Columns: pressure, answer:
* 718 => 453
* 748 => 546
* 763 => 550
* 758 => 569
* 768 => 541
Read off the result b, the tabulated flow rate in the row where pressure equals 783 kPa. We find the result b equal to 481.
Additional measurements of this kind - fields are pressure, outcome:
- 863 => 469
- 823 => 466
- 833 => 448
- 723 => 448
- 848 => 485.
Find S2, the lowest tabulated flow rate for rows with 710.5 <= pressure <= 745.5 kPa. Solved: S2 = 448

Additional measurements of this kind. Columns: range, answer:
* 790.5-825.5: 436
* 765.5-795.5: 468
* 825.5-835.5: 444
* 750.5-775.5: 513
